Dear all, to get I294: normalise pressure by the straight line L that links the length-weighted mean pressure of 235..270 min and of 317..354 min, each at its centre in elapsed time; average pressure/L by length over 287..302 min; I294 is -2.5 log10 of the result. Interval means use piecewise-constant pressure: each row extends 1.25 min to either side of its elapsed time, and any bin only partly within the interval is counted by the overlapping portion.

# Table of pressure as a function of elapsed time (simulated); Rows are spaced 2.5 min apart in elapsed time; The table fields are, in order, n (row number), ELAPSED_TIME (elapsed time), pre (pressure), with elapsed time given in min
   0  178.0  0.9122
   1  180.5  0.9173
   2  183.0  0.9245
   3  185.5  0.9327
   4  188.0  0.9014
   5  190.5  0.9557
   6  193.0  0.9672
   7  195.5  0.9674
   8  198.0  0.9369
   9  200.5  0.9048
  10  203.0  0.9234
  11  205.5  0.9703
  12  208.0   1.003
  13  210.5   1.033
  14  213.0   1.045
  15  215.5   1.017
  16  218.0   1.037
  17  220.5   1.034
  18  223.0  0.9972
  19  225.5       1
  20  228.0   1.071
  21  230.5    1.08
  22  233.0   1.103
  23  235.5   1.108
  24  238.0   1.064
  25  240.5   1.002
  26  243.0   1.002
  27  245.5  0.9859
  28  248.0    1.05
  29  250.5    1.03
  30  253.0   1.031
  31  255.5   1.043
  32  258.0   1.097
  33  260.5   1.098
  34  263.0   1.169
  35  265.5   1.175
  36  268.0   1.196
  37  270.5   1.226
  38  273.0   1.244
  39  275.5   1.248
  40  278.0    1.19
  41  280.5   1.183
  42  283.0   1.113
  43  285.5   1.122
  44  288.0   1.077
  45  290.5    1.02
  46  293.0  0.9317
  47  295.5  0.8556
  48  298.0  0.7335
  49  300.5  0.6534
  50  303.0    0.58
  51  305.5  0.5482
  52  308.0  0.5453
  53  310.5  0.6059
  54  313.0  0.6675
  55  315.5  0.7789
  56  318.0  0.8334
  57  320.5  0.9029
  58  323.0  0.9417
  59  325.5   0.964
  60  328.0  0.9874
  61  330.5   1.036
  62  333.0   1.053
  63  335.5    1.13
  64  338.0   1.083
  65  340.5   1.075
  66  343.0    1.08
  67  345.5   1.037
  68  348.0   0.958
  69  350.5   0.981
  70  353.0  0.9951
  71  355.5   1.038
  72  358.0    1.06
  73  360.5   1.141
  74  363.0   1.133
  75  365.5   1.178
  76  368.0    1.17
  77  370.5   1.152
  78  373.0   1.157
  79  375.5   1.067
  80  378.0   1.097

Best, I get 0.20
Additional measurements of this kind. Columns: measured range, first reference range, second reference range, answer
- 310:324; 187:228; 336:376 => 0.31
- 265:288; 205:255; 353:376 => -0.12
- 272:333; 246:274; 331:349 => 0.20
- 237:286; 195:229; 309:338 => -0.17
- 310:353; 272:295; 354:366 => 0.16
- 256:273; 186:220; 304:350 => -0.23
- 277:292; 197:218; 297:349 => -0.22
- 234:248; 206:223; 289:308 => -0.11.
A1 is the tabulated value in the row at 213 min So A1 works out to 1.045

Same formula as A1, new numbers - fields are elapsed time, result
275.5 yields 1.248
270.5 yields 1.226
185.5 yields 0.9327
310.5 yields 0.6059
